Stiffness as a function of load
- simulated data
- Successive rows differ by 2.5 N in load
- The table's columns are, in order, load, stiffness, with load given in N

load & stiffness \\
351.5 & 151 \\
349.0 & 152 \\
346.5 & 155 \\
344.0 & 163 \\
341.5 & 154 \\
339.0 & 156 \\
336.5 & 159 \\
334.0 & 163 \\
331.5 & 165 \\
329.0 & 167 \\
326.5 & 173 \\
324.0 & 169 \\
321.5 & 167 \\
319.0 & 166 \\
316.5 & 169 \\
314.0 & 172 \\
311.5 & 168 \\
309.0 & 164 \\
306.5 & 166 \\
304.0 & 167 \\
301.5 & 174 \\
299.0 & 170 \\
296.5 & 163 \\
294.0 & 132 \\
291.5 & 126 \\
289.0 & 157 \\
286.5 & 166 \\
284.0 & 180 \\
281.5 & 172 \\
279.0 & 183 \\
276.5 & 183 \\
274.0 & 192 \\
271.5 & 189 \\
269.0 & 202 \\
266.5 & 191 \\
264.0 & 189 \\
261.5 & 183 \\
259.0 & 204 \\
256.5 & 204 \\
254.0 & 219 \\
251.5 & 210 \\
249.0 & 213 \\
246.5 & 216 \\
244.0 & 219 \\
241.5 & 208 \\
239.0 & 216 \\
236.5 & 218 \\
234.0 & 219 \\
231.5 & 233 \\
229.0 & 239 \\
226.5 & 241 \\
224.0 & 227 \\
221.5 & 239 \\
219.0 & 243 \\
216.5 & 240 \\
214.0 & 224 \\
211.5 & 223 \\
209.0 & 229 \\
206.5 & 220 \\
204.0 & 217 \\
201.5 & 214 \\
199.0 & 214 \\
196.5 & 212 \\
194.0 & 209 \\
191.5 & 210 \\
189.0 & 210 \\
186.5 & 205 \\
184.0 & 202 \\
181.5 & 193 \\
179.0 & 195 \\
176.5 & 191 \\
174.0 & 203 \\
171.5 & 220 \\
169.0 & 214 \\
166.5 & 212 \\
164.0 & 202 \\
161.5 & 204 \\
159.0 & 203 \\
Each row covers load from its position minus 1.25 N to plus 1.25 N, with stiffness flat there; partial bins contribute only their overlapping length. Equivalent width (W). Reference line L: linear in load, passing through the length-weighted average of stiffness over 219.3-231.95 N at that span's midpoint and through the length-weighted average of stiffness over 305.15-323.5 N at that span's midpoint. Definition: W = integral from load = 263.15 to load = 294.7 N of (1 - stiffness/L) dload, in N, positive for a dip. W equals 3.4 N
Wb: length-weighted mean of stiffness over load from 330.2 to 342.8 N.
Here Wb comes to 159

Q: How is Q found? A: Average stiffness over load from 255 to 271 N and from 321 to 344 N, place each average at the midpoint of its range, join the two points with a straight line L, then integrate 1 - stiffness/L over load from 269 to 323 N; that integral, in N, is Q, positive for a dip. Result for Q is 3.5 N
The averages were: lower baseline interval 196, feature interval 169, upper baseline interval 164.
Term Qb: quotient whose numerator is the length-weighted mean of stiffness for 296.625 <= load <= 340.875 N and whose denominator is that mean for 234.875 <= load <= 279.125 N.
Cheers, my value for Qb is 0.8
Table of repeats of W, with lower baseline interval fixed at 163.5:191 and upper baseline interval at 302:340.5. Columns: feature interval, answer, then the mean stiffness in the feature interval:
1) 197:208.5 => -1.1 N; 217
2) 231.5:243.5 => -1.8 N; 217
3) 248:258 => -1.5 N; 211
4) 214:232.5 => -4.3 N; 237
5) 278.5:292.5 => 1.0 N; 164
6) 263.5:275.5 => -0.8 N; 193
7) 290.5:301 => 1.4 N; 150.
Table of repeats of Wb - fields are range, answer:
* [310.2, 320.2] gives 169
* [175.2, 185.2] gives 195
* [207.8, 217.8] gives 229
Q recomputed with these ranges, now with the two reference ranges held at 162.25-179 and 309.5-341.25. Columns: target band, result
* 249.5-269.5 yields -1.9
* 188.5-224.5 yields -4.7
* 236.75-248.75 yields -1.8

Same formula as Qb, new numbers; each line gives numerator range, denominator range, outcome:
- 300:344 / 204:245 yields 0.73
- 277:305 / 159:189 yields 0.80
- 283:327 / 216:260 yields 0.74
